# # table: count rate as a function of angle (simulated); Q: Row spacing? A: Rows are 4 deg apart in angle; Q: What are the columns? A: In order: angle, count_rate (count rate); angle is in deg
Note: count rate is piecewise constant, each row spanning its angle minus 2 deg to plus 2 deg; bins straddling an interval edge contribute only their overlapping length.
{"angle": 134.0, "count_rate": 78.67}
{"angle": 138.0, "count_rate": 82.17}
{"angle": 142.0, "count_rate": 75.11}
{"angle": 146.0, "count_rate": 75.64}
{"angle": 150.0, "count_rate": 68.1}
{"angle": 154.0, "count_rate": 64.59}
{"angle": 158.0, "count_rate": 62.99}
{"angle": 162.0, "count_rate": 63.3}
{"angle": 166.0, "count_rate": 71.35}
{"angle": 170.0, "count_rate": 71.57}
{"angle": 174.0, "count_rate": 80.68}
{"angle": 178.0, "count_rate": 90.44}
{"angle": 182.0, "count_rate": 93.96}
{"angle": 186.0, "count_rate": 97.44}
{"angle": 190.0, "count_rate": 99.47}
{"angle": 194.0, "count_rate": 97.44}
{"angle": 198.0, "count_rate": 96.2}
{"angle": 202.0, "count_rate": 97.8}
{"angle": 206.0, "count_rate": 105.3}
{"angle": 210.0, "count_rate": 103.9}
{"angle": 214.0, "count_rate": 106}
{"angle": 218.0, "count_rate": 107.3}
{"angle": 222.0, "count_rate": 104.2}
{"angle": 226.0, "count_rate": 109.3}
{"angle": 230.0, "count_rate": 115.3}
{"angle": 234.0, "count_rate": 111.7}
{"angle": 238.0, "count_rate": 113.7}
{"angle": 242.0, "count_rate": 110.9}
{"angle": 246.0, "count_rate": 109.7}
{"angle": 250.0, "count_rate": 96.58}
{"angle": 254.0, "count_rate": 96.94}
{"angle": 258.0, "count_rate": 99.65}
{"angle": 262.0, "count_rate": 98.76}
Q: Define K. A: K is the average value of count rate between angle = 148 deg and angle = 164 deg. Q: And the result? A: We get 64.7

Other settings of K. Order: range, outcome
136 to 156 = 73.1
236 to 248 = 111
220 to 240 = 111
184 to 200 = 97.6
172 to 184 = 88.4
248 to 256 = 96.8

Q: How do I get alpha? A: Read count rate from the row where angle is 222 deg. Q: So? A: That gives 104.2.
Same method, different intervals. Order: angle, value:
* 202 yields 97.8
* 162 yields 63.3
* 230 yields 115.3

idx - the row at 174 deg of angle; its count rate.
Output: 80.68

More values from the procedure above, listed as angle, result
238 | 113.7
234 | 111.7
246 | 109.7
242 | 110.9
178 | 90.44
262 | 98.76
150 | 68.1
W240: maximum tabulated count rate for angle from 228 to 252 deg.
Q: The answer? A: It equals 115.3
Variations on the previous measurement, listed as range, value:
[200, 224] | 107.3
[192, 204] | 97.8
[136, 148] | 82.17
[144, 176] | 80.68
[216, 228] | 109.3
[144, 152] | 75.64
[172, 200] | 99.47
